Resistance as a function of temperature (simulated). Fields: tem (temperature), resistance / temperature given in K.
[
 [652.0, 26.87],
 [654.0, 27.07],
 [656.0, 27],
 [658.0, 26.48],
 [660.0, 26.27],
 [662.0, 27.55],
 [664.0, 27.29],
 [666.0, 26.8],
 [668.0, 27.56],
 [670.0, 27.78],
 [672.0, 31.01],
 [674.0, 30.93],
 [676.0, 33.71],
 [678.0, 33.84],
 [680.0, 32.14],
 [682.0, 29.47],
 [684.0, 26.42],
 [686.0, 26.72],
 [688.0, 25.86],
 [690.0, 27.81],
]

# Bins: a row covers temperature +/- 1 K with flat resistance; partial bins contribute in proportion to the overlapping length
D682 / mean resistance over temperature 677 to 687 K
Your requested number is 29.7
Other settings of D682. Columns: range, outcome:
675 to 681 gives 33.2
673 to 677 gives 32.3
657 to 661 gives 26.4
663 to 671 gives 27.4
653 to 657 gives 27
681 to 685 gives 27.9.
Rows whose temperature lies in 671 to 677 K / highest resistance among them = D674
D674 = 33.71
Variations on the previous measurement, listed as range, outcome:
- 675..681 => 33.84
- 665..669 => 27.56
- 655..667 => 27.55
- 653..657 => 27.07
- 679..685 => 32.14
